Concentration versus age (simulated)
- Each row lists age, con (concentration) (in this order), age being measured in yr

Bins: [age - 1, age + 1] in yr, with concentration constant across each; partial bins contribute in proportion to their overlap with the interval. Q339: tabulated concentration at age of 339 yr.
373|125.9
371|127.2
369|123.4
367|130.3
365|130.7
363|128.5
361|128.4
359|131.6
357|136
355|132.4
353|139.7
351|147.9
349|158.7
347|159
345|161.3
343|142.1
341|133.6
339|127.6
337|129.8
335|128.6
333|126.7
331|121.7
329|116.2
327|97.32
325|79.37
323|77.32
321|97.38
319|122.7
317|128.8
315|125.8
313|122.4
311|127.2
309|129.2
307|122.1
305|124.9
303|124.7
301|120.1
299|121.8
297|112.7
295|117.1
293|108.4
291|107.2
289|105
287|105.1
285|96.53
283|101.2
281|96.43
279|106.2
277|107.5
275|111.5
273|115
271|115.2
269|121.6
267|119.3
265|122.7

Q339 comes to 127.6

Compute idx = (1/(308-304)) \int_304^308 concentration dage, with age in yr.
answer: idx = 124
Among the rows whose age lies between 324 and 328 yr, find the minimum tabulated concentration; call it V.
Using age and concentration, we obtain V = 79.37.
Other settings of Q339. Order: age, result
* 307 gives 122.1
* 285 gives 96.53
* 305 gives 124.9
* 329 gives 116.2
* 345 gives 161.3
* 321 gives 97.38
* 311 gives 127.2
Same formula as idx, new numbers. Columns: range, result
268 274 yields 117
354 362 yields 132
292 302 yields 116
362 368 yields 130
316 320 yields 126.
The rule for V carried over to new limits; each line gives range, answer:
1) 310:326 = 77.32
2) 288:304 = 105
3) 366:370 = 123.4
